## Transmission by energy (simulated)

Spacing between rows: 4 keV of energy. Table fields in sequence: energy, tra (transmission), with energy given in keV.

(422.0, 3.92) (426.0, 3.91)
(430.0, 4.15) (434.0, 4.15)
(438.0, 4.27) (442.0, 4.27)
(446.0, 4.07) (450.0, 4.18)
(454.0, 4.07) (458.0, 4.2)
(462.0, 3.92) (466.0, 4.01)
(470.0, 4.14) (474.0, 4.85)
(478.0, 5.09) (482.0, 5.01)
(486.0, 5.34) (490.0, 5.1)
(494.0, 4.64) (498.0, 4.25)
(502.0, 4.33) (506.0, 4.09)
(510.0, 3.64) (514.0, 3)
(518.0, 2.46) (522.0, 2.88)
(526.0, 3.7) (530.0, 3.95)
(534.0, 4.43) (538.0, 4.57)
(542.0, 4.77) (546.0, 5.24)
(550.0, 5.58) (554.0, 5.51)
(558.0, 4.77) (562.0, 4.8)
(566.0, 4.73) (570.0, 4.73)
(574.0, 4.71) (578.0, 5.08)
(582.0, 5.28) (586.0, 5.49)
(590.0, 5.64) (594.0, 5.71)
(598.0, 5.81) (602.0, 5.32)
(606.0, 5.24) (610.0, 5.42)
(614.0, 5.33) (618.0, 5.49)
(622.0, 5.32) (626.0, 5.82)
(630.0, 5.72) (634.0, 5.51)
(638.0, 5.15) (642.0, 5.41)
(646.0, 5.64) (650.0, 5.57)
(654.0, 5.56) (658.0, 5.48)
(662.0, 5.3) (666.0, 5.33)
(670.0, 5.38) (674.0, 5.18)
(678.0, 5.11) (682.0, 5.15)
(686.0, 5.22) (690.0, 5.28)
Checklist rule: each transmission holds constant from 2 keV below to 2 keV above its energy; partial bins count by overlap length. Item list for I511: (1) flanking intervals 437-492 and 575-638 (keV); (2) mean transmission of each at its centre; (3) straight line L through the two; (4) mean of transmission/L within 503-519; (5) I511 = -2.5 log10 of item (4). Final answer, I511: 0.367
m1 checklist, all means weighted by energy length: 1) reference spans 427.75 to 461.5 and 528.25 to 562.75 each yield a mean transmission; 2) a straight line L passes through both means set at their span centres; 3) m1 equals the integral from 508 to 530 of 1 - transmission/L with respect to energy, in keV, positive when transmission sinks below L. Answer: 6.9 keV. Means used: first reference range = 4.16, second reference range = 4.85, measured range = 3.21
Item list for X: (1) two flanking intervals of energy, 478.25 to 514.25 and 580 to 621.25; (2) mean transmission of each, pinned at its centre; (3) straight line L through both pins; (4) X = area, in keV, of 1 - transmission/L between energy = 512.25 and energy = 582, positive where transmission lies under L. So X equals 7.7 keV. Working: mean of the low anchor 4.48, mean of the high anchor 5.47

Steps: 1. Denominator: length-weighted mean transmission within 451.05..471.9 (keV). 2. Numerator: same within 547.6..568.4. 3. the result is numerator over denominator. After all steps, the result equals 1.25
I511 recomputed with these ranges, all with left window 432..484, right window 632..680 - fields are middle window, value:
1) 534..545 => 0.019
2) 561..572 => 0.035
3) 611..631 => -0.065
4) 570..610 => -0.063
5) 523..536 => 0.194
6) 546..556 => -0.140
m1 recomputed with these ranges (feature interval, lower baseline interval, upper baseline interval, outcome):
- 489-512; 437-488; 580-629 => 1.92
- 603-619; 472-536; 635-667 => -0.84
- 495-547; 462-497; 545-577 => 9.91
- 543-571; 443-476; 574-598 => 0.39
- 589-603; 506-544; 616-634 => -1.66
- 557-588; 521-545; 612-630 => -1.24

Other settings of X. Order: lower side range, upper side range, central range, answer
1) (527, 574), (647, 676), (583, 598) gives -1.79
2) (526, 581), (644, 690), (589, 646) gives -4.28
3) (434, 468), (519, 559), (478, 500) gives -3.14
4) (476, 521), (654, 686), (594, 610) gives -2.01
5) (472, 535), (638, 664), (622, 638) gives -0.88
